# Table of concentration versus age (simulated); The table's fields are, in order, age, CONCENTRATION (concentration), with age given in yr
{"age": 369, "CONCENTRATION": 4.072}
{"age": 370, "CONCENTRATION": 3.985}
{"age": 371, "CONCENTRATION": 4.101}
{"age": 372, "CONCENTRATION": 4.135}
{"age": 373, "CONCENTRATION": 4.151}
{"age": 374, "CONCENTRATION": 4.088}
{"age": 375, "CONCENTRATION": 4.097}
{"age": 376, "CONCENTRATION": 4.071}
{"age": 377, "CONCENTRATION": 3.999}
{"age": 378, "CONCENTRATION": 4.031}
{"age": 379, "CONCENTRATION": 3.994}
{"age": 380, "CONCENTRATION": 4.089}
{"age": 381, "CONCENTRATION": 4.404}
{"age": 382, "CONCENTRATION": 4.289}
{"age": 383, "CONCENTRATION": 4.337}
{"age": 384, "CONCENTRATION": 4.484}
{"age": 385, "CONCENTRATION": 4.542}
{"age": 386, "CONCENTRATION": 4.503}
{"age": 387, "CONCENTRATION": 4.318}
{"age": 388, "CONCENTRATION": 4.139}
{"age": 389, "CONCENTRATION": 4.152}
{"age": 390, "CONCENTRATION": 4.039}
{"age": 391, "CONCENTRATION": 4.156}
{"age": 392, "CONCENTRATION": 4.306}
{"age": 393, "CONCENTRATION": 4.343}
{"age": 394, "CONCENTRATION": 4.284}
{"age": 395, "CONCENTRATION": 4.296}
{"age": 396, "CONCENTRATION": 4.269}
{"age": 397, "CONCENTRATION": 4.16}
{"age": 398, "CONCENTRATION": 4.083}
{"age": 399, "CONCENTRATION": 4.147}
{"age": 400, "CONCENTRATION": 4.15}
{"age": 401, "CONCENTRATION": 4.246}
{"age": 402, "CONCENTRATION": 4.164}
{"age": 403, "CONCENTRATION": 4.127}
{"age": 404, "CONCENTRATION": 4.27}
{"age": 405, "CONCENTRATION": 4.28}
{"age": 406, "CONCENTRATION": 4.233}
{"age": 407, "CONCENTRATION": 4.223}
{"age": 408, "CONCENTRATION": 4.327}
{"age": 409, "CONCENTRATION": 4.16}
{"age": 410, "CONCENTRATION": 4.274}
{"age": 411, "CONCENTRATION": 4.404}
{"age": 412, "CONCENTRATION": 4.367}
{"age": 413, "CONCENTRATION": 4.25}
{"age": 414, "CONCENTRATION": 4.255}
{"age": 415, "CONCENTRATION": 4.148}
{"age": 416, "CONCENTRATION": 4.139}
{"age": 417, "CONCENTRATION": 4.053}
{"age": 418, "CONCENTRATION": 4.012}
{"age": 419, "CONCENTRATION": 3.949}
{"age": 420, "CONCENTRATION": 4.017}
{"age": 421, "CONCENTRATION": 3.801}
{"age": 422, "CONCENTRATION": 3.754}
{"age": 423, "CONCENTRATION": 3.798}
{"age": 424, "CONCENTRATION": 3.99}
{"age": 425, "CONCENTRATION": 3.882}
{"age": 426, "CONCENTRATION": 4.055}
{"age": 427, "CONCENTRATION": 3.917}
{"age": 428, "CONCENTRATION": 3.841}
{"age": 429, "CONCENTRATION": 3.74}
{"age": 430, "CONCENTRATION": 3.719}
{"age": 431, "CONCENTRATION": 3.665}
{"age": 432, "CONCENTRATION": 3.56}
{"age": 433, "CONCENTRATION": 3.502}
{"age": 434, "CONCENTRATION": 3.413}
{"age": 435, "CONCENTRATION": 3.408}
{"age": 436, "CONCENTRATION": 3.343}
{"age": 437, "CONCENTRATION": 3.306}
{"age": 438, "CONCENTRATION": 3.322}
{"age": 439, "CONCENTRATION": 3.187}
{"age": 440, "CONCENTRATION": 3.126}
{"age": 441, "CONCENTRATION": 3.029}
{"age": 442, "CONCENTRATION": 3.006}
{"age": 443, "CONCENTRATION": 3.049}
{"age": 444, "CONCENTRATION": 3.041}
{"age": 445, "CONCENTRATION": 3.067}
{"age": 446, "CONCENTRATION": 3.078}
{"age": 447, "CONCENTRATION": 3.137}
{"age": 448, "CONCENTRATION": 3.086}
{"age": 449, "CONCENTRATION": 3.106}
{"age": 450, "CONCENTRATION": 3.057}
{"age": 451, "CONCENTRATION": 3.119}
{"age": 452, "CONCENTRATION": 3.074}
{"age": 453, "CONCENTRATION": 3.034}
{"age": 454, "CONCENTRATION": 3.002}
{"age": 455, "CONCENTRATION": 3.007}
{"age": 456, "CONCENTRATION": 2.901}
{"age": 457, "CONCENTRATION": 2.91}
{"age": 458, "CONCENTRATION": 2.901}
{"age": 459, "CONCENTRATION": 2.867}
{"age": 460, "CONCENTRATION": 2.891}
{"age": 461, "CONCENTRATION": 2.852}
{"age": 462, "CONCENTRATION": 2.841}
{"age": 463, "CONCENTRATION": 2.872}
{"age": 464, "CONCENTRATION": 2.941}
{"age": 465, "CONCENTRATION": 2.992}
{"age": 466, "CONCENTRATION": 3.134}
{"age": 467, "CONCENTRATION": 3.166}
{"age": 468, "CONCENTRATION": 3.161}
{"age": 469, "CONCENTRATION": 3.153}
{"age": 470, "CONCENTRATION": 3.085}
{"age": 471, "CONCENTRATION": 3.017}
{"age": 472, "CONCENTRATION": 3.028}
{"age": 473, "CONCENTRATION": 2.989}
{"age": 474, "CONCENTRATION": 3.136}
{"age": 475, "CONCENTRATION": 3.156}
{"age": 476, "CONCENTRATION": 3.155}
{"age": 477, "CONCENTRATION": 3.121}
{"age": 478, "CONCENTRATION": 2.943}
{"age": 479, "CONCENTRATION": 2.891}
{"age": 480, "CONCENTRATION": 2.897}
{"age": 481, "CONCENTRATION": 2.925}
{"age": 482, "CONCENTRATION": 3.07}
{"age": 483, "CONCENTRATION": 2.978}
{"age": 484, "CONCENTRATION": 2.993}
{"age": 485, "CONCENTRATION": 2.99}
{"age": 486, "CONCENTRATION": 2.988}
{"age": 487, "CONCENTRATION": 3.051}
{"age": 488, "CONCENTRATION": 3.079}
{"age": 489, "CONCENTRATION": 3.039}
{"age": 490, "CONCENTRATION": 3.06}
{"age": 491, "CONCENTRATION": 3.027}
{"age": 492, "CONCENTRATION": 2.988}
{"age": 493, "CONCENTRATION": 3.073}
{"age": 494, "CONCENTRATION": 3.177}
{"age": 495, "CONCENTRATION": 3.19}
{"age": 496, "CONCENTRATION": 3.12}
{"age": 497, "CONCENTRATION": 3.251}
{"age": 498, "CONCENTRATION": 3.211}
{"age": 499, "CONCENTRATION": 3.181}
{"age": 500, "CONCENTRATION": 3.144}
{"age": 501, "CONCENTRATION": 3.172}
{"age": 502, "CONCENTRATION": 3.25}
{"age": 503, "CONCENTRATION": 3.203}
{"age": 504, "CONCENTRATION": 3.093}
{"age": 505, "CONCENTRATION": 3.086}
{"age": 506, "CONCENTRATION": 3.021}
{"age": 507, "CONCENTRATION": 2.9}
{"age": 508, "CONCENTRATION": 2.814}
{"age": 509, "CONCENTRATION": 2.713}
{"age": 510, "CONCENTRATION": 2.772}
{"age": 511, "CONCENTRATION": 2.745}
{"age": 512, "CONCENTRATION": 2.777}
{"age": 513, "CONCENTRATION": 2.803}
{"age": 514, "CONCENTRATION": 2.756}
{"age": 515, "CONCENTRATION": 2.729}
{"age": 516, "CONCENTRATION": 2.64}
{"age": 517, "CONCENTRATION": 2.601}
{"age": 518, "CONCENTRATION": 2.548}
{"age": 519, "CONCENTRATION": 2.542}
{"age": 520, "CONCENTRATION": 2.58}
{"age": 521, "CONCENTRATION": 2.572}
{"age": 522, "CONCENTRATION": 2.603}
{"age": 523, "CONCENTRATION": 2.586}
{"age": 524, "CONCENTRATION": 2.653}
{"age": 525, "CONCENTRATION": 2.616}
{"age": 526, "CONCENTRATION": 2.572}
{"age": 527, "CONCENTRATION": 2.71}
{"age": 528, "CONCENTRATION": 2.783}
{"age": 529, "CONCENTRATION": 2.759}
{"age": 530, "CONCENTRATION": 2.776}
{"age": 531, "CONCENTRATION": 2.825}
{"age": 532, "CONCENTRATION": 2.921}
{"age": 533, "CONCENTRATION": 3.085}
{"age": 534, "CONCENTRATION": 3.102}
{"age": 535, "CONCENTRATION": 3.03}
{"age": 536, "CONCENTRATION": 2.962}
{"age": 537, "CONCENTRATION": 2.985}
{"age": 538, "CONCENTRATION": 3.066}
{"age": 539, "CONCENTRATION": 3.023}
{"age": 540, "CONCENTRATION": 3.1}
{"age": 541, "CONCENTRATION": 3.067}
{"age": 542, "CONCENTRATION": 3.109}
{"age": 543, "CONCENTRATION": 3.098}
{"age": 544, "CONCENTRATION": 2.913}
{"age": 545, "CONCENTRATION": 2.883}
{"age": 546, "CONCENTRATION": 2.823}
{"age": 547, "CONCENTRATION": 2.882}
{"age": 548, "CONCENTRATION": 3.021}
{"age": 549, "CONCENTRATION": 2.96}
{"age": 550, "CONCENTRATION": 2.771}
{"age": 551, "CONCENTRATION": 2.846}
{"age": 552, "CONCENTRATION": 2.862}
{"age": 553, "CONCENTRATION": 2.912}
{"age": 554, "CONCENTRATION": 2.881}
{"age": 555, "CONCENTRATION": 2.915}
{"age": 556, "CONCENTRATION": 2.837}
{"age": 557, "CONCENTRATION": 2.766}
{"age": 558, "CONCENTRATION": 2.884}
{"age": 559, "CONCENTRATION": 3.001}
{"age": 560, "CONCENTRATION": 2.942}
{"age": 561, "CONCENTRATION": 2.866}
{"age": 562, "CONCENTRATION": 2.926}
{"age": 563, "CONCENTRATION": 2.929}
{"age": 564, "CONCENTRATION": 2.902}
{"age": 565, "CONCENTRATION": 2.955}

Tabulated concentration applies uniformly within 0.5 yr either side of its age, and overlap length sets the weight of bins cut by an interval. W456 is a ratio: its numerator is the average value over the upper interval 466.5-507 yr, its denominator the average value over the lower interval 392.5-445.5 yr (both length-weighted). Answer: 0.80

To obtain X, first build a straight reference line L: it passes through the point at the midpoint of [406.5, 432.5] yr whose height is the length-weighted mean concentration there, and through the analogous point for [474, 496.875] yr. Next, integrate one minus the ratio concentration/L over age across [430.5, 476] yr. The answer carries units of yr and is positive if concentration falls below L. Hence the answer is 5.29 yr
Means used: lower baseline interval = 4.01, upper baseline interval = 3.05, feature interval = 3.11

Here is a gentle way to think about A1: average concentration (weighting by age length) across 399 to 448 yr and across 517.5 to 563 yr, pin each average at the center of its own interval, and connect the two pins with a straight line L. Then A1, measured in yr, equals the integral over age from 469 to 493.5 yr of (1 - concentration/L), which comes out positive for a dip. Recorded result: 2.2 yr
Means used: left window 3.78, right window 2.86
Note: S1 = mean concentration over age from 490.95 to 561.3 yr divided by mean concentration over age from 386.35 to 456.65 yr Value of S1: 0.77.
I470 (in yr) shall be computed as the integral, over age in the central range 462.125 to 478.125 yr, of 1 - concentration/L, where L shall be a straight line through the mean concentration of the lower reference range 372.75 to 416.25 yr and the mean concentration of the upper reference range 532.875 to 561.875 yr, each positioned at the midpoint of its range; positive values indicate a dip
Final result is 2.36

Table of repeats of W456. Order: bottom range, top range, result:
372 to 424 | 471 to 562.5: 0.70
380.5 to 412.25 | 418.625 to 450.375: 0.81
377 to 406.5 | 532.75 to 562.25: 0.70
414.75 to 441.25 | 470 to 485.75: 0.82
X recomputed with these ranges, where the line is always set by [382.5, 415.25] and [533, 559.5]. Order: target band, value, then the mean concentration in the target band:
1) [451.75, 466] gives 3.0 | 2.94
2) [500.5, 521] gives 2.8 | 2.83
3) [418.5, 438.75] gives 1.5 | 3.69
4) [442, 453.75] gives 2.3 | 3.07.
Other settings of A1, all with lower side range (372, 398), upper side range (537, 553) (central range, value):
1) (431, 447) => 2.3 yr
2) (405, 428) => -0.7 yr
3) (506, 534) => 3.8 yr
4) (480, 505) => 2.1 yr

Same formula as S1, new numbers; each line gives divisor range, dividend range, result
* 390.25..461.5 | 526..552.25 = 0.80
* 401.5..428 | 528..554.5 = 0.72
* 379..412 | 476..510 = 0.72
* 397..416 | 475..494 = 0.72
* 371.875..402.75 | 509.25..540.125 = 0.66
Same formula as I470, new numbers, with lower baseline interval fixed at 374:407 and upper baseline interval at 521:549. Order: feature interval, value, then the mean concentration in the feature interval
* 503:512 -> 0.67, 2.9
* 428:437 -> 0.67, 3.55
